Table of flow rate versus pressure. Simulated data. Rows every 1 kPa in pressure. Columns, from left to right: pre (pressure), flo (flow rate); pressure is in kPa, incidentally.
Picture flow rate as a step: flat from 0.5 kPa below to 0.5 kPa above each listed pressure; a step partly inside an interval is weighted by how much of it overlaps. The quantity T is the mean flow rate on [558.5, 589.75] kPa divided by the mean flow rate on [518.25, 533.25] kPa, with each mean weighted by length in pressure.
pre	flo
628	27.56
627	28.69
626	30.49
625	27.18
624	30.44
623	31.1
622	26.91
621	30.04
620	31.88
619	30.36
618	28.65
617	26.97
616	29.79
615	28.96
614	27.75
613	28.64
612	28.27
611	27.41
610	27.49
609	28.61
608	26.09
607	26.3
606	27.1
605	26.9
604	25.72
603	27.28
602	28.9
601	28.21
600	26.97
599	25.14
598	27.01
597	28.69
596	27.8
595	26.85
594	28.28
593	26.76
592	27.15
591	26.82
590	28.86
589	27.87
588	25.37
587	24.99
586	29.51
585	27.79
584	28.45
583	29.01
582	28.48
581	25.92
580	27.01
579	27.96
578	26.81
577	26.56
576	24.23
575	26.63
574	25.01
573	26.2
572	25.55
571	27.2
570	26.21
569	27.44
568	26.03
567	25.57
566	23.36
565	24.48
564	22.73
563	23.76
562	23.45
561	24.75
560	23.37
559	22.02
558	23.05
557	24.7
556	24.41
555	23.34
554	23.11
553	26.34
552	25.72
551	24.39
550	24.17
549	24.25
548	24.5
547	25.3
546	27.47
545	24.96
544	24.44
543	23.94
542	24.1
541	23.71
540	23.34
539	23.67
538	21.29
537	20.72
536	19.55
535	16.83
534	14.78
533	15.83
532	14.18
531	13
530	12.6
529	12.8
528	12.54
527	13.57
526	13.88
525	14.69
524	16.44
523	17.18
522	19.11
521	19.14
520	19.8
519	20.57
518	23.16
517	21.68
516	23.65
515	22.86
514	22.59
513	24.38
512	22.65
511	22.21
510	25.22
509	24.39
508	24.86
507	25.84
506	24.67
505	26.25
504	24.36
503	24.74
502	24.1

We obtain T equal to 1.6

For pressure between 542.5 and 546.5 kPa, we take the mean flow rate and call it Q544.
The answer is 25.2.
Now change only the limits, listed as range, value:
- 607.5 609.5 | 27.4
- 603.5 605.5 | 26.3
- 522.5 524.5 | 16.8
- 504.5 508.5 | 25.4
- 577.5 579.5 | 27.4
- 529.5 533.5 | 13.9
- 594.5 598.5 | 27.6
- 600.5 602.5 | 28.6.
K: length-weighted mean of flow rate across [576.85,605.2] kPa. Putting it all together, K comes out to 27.4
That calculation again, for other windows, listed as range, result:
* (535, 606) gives 25.5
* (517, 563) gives 20.8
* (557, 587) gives 25.8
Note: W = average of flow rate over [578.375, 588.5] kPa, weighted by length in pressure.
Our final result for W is 27.4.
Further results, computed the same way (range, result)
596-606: 27.2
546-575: 24.7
